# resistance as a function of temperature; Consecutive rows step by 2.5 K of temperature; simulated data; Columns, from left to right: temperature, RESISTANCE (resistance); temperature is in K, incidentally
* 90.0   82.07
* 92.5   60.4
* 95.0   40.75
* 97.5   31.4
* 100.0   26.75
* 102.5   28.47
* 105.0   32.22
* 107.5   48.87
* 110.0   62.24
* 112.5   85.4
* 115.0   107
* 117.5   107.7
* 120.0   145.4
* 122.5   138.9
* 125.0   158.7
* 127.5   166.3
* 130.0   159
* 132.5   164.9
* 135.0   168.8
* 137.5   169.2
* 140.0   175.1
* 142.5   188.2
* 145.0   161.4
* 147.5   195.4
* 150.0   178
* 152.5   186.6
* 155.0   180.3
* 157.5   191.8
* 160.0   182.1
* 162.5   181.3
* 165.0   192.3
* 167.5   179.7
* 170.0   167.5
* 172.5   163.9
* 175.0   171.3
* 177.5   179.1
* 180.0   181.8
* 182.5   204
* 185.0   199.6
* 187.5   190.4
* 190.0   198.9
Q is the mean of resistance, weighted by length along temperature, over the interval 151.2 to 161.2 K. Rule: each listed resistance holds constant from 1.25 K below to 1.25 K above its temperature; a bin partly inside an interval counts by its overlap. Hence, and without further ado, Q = 185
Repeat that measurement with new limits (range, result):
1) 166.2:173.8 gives 171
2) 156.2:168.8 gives 185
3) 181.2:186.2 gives 202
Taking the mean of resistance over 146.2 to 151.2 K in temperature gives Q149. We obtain 187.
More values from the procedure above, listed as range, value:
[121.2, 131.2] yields 156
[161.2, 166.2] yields 187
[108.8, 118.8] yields 91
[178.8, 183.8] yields 193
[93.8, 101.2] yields 33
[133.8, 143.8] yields 175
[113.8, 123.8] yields 125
